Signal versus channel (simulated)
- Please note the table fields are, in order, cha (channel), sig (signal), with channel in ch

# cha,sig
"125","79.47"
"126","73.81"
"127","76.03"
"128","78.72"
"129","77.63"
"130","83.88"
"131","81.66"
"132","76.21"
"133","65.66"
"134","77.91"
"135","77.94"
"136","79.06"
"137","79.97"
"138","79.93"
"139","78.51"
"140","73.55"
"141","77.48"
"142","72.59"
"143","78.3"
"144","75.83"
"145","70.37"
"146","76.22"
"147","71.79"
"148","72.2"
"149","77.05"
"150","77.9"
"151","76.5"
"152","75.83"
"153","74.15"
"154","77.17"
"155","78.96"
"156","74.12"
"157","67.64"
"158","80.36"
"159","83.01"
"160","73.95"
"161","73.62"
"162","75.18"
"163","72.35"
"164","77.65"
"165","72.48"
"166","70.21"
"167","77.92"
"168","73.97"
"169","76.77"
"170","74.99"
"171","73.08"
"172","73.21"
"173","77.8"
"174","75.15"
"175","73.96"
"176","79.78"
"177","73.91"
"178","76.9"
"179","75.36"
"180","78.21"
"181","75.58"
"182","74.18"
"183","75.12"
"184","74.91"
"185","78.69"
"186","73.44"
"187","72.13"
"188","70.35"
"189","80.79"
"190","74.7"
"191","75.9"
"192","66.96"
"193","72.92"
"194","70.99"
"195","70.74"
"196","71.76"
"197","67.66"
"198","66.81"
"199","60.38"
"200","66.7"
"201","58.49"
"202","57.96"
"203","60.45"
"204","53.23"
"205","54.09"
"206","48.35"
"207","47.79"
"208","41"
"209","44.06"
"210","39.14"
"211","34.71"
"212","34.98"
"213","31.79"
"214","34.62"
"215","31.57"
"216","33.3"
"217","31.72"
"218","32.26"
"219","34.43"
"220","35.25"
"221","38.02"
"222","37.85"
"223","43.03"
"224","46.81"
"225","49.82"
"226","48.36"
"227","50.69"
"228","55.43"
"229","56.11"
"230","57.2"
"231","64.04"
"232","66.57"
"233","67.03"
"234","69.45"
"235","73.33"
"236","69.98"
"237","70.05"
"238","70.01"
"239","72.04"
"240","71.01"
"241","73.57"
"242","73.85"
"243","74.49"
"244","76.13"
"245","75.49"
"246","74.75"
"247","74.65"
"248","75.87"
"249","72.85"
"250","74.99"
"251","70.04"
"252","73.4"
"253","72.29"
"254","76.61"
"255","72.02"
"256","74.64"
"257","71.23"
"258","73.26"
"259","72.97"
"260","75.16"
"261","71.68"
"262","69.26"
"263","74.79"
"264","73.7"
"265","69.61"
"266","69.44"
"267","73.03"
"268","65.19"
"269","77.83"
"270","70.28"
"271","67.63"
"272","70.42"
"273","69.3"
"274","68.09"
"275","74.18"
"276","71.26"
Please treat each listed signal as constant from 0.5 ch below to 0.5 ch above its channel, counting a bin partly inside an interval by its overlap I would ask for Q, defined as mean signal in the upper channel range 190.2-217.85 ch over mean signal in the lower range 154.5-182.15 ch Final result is 0.70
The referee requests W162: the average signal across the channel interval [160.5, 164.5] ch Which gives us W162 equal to 74.7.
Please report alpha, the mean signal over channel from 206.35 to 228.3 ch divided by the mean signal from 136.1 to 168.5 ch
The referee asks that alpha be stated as 0.5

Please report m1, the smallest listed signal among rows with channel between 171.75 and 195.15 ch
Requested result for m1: 66.96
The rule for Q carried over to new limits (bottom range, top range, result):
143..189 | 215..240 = 0.70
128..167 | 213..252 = 0.77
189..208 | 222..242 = 0.97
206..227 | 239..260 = 1.89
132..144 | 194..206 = 0.82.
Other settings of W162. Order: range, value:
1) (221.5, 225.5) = 44.4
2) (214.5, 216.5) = 32.4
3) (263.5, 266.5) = 70.9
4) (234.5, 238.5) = 70.8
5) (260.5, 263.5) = 71.9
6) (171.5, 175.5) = 75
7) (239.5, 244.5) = 73.8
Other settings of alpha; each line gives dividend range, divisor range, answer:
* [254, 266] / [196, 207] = 1.22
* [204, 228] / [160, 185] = 0.54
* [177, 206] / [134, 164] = 0.92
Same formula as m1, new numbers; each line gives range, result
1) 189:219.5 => 31.57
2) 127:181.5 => 65.66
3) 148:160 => 67.64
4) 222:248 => 37.85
